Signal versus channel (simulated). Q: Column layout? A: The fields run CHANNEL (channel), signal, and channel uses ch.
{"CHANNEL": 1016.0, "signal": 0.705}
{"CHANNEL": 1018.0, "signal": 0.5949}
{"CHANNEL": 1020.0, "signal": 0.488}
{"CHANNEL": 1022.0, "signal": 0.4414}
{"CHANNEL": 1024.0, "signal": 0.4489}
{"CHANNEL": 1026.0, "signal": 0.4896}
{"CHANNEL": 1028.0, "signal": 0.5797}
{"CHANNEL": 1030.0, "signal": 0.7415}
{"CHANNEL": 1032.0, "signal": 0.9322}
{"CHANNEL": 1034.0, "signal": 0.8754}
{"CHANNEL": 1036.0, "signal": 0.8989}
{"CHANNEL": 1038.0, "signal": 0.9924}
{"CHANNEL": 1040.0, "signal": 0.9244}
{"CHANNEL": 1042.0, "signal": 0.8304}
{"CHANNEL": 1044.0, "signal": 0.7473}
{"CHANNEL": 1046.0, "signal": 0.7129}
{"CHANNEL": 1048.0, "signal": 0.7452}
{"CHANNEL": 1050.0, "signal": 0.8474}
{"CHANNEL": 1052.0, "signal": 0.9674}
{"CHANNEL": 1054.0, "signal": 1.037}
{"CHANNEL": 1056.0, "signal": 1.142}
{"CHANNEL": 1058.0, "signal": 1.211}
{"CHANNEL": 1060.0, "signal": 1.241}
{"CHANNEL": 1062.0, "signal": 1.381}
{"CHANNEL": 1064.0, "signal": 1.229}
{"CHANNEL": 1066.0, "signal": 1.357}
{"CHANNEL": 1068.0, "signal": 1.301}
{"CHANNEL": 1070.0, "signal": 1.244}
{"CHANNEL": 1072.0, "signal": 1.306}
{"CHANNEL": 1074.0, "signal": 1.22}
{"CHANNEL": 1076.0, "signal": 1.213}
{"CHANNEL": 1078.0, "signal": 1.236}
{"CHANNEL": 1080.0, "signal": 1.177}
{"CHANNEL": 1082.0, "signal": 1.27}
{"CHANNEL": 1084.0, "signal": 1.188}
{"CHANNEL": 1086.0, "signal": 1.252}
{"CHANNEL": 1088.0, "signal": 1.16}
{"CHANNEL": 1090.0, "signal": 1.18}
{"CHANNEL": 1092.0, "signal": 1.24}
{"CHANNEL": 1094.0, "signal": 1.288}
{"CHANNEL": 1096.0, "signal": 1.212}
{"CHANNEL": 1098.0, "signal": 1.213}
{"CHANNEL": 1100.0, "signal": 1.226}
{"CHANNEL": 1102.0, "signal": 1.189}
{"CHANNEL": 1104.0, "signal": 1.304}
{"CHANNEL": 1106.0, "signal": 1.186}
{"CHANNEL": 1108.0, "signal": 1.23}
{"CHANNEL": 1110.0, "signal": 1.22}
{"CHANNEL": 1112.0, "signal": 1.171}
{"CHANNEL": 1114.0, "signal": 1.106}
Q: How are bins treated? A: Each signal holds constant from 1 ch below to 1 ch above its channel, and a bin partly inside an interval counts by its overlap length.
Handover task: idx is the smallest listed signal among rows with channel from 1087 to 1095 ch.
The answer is 1.16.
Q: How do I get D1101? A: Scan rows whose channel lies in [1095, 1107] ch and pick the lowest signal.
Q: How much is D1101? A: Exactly 1.186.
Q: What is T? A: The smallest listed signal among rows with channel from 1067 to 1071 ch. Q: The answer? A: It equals 1.244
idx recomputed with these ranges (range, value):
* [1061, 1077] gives 1.213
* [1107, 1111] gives 1.22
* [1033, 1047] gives 0.7129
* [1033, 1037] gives 0.8754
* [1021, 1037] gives 0.4414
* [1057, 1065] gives 1.211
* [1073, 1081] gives 1.177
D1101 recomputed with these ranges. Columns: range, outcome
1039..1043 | 0.8304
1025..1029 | 0.4896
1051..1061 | 0.9674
